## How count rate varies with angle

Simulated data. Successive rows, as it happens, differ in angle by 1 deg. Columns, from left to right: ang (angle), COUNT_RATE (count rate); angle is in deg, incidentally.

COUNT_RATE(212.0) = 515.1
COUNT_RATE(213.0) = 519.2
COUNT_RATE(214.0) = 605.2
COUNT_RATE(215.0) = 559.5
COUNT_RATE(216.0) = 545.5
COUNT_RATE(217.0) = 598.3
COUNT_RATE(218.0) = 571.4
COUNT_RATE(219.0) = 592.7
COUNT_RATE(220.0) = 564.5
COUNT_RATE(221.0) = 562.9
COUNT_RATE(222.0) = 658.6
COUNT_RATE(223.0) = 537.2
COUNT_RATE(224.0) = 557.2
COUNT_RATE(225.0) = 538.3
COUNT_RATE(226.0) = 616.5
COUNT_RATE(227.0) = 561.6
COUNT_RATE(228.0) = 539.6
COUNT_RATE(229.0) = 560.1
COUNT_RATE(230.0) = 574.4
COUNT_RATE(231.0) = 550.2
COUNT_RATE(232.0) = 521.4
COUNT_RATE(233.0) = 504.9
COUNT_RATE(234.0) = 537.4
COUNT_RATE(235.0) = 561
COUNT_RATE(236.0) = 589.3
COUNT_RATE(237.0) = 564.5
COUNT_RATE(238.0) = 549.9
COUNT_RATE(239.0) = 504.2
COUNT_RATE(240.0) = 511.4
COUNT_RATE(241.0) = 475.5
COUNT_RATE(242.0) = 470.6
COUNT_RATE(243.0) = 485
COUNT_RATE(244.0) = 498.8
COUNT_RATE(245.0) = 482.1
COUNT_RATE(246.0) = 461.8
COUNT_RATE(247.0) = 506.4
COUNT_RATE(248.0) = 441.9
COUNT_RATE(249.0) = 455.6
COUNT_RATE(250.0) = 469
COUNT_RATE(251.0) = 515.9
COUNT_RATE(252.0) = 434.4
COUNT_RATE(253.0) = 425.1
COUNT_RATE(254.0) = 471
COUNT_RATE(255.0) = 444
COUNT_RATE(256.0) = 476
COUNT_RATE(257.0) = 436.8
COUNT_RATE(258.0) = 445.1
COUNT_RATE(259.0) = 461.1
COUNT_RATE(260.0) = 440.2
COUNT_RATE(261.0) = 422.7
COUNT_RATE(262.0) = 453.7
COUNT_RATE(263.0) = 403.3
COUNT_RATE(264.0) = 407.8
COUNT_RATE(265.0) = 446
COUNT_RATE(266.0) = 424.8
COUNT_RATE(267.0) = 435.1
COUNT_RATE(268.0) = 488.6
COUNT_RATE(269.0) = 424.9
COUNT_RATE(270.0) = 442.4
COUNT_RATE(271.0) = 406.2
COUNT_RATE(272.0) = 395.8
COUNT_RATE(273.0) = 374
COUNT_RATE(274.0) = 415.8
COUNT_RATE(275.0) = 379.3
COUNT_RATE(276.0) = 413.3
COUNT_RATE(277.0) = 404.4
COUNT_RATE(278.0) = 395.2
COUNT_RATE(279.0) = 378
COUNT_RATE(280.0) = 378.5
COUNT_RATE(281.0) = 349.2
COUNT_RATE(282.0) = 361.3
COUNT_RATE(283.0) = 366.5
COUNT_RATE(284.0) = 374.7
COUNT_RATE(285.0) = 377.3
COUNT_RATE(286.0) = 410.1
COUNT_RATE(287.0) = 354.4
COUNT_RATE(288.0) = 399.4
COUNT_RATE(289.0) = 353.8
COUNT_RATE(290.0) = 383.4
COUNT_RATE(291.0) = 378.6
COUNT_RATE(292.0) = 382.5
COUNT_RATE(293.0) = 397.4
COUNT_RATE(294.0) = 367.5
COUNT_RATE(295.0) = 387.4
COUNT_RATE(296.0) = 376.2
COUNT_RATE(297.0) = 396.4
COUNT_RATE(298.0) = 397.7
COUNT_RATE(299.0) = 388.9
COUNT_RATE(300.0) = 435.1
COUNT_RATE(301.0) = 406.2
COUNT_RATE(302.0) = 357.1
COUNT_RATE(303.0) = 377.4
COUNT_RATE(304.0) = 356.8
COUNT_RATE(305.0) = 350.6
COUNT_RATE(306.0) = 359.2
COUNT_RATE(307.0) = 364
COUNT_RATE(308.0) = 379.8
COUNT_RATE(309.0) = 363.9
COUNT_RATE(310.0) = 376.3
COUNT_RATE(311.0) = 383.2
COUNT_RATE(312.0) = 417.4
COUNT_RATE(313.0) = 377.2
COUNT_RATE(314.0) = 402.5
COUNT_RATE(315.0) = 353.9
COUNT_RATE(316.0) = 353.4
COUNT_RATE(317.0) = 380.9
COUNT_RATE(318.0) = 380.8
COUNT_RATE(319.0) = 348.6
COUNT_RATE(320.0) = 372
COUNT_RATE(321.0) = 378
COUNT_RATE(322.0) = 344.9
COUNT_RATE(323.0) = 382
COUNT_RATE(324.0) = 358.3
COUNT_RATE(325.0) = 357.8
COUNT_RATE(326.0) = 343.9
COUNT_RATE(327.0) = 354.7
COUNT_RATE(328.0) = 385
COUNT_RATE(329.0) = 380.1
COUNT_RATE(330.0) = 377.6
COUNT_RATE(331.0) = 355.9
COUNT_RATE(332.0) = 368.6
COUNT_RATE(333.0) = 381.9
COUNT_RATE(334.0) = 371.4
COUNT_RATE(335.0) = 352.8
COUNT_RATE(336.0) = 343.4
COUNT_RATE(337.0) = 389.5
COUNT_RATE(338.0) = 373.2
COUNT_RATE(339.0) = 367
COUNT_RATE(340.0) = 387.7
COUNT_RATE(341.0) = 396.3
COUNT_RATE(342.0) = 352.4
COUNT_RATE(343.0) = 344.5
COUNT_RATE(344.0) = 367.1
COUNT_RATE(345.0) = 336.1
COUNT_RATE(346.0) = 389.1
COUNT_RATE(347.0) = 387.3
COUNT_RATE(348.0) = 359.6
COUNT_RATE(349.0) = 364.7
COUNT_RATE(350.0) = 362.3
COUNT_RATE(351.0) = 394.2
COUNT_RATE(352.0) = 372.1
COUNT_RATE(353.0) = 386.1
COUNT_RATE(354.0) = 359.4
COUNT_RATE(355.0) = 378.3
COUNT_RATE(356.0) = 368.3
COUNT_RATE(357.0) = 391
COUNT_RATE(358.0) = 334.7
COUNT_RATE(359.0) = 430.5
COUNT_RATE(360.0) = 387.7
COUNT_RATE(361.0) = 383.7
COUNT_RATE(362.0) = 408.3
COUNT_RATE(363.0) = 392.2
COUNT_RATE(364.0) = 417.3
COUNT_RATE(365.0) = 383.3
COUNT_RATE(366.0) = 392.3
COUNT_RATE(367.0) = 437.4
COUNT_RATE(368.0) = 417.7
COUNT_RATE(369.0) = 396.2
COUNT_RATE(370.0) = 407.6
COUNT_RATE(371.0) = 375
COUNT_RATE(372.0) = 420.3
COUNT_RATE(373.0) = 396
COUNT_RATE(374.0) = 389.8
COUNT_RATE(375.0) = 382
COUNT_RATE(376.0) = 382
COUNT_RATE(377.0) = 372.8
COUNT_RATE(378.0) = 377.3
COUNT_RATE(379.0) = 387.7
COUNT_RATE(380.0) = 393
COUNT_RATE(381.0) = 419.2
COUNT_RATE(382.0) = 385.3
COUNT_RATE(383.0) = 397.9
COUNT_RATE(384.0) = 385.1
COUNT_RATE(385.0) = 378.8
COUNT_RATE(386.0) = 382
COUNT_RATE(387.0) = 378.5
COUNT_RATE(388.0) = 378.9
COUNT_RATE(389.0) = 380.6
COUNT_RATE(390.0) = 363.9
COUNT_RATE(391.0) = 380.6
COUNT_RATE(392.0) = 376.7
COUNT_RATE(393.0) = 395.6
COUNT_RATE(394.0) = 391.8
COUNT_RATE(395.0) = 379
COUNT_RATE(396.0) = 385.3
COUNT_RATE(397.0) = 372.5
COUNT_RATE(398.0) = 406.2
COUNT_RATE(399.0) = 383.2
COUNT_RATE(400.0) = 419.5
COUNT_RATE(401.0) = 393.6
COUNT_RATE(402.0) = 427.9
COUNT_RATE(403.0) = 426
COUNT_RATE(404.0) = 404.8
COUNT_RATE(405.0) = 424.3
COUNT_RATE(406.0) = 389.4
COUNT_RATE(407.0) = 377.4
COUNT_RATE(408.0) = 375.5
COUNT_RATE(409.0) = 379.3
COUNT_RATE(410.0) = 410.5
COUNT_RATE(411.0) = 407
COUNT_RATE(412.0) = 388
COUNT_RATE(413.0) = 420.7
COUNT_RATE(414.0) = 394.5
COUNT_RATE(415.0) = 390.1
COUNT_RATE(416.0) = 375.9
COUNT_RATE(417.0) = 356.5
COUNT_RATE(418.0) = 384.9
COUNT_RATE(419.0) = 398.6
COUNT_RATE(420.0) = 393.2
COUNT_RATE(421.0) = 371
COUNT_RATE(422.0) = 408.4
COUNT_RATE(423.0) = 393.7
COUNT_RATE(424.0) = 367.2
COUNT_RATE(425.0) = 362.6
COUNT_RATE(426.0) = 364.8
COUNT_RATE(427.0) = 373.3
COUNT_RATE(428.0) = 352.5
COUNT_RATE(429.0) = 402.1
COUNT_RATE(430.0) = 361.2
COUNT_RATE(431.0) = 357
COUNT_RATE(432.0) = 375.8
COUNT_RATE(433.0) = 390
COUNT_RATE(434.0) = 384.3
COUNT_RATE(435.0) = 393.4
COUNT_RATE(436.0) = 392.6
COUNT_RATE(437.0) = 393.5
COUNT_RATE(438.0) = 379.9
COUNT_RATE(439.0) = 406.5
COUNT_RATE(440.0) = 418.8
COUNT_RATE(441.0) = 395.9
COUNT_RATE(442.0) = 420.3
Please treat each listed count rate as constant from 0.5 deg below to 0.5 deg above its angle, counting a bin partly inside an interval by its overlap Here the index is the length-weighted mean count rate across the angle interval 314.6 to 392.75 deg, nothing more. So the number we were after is 379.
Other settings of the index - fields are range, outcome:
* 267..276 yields 417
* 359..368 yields 403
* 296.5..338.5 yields 373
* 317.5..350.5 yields 367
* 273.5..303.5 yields 385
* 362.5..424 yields 392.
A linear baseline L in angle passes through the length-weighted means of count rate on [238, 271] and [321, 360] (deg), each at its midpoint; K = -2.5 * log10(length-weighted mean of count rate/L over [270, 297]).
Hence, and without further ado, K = 0.12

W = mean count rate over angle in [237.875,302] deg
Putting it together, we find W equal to 424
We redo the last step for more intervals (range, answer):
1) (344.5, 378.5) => 386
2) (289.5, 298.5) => 385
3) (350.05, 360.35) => 379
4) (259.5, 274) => 426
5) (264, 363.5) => 381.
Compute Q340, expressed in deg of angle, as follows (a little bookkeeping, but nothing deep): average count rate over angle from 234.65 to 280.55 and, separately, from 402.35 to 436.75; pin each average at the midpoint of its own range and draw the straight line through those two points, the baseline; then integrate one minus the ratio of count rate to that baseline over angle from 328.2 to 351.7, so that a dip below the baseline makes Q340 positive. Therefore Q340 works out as 2.78 deg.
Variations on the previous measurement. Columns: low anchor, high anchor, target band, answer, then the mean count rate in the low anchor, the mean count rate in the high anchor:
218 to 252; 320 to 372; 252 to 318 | 9.0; 530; 377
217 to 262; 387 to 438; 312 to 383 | 8.9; 513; 387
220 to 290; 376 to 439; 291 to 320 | 4.0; 464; 387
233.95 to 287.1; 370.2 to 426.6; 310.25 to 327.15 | 2.0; 444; 389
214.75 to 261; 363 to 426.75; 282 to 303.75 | 4.1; 517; 391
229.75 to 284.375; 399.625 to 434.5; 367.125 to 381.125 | 0.4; 454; 389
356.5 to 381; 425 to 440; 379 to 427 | -0.3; 395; 381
